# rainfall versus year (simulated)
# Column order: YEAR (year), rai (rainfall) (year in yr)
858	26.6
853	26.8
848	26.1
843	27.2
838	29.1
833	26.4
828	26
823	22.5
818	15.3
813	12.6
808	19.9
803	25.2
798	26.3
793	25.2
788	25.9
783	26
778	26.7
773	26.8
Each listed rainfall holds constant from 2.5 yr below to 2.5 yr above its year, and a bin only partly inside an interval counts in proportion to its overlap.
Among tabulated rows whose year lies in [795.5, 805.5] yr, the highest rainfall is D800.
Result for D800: 26.3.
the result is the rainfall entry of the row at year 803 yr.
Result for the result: 25.2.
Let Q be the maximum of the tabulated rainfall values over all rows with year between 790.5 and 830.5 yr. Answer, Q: 26.3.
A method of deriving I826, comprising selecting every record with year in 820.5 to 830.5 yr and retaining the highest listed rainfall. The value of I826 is 26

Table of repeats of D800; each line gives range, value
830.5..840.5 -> 29.1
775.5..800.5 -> 26.7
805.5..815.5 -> 19.9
